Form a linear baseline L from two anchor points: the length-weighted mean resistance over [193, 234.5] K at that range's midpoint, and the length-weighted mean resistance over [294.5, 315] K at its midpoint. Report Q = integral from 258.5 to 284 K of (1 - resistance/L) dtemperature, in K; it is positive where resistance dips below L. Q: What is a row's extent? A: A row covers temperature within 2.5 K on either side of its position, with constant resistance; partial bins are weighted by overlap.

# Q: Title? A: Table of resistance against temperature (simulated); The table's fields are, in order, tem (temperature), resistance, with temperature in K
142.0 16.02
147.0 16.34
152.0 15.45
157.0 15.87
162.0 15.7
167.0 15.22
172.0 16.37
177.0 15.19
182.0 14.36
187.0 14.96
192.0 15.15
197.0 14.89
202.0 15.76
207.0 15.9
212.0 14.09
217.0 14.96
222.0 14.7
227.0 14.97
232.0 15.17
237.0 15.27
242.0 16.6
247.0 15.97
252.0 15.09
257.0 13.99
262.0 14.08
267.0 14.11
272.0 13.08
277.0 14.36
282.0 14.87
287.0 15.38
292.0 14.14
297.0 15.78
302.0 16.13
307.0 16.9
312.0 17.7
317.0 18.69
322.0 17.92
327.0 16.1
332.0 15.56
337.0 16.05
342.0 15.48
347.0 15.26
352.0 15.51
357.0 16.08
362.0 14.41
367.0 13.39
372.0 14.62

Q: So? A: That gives 3.2 K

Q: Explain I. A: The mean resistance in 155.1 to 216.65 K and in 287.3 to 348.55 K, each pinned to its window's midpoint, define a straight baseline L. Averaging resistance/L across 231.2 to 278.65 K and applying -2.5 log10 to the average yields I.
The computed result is 0.07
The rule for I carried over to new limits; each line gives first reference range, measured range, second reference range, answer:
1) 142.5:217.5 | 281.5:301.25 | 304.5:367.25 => 0.06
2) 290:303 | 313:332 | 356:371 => -0.16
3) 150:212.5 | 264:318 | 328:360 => 0.01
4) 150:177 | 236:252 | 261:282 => -0.10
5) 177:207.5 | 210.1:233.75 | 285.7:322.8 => 0.05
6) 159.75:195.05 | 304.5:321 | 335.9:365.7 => -0.16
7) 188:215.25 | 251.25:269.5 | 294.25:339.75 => 0.12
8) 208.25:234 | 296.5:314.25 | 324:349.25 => -0.08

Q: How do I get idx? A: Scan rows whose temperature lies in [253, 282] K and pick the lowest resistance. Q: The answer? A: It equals 13.08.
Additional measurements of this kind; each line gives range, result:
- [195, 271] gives 13.99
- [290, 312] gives 14.14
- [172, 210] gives 14.36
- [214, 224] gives 14.7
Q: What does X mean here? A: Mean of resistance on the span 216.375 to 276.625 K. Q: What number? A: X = 14.8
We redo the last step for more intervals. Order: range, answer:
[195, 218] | 15.1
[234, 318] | 15.4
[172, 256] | 15.2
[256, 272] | 13.9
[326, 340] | 15.9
